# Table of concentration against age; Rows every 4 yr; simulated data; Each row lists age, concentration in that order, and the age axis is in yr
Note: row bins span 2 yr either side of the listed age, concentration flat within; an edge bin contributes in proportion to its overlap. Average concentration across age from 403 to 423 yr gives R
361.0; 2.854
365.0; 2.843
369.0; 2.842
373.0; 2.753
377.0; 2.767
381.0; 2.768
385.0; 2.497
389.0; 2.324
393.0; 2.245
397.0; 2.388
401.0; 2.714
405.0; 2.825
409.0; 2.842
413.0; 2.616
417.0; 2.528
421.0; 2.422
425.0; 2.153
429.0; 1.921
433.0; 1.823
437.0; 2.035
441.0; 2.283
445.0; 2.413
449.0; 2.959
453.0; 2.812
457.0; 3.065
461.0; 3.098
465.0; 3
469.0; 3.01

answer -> 2.65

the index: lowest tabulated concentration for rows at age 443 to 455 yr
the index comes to 2.413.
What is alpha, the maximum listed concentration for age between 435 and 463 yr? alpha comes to 3.098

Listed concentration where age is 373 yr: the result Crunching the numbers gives 2.753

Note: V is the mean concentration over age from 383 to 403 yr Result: 2.43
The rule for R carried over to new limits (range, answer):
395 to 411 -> 2.69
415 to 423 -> 2.48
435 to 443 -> 2.16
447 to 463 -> 2.98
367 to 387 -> 2.73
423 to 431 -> 2.04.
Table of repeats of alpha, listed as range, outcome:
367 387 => 2.842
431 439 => 2.035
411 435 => 2.616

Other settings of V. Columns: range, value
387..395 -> 2.28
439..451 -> 2.55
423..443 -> 2.04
